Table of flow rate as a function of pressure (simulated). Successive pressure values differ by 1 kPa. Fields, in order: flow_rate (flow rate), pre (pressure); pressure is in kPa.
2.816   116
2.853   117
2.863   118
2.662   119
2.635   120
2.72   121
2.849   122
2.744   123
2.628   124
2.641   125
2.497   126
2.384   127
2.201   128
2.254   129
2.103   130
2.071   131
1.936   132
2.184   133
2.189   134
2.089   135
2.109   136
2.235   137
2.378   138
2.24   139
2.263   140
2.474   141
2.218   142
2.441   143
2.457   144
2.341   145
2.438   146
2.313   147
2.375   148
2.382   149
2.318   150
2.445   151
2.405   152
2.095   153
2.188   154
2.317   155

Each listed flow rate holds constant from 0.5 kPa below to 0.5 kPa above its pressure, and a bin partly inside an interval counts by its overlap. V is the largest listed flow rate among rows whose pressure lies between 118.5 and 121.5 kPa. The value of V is 2.72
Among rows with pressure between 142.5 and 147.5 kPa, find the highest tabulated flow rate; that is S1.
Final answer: 2.457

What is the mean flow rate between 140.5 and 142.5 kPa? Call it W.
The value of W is 2.35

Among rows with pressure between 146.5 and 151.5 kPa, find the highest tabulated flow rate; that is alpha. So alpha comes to 2.445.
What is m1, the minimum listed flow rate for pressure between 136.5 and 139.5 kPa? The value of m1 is 2.235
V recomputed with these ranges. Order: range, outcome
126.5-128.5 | 2.384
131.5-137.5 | 2.235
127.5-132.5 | 2.254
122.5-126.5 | 2.744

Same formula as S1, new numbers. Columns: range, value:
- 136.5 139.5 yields 2.378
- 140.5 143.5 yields 2.474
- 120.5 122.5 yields 2.849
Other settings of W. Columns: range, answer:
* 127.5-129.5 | 2.23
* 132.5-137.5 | 2.16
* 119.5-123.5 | 2.74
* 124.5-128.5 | 2.43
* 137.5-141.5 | 2.34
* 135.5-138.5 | 2.24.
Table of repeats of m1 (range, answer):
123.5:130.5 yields 2.103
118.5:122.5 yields 2.635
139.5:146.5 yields 2.218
